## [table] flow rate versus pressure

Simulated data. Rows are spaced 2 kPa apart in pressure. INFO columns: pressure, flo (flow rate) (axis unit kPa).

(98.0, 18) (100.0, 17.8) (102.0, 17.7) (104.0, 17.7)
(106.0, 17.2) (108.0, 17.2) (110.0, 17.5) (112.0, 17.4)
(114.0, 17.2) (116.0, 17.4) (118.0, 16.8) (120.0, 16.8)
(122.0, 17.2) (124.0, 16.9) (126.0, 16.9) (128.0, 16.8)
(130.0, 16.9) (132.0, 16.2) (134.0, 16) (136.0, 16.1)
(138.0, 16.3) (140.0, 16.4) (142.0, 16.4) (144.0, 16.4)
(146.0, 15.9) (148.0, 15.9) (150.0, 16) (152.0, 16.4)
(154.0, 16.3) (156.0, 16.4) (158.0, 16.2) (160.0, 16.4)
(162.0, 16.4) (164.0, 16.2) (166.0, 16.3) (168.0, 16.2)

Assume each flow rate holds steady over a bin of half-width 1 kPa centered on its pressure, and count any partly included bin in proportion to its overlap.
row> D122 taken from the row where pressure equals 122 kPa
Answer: 17.2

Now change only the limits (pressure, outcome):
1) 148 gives 15.9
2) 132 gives 16.2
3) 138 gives 16.3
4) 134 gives 16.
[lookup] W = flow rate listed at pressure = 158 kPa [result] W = 16.2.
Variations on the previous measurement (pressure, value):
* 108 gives 17.2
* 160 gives 16.4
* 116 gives 17.4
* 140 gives 16.4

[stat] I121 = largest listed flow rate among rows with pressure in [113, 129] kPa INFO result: 17.4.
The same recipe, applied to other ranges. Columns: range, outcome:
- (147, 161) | 16.4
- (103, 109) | 17.7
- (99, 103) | 17.8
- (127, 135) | 16.9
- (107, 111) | 17.5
